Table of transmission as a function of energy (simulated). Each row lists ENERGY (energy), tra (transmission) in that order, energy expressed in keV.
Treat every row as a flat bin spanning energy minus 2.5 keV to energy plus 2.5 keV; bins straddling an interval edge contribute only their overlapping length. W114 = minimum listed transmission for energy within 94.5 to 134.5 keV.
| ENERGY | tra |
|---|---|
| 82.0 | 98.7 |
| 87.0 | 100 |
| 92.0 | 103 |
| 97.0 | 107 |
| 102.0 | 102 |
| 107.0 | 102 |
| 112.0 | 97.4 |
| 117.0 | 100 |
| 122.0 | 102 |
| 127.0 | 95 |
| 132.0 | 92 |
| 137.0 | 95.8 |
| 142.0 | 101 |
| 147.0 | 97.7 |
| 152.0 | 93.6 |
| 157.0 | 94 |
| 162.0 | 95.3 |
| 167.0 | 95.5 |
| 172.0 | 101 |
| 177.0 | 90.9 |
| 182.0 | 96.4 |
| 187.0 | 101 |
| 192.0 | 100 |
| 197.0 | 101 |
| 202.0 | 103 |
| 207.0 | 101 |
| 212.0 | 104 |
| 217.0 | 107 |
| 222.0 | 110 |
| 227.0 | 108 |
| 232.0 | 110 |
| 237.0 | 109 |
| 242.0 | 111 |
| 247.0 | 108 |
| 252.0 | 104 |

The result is 92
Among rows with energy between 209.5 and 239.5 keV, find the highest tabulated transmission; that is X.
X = 110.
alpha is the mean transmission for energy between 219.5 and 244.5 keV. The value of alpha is 110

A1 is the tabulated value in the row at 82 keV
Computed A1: 98.7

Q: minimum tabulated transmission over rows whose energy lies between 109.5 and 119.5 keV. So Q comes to 97.4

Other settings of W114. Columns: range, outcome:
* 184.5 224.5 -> 100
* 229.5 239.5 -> 109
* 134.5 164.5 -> 93.6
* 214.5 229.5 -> 107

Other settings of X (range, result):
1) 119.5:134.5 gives 102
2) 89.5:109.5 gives 107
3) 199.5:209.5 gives 103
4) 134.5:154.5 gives 101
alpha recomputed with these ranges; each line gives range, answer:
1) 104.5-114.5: 99.7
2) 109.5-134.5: 97.3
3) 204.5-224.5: 106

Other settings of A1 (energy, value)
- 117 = 100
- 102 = 102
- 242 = 111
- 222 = 110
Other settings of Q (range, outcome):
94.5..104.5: 102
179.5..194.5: 96.4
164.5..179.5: 90.9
